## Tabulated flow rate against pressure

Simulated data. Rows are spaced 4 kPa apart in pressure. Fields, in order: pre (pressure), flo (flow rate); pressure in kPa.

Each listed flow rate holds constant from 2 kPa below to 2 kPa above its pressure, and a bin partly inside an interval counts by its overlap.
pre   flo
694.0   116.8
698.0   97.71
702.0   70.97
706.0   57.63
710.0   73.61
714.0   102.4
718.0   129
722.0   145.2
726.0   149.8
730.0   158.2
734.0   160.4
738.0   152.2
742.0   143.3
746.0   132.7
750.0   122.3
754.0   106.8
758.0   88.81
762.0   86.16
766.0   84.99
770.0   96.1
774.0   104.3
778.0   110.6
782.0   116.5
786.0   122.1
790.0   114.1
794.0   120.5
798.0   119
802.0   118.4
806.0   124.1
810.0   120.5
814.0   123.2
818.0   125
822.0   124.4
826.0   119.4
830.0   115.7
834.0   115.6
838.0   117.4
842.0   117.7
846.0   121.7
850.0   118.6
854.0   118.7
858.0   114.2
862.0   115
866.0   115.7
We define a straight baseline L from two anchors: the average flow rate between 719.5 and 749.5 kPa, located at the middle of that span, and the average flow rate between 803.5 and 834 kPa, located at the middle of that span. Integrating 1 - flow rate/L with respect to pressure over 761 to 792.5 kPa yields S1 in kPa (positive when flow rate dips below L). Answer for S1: 6.7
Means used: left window 147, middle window 105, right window 121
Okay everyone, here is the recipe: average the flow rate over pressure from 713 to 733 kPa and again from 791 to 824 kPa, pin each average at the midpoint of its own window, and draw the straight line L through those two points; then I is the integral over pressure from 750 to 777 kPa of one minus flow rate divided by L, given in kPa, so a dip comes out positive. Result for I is 7.0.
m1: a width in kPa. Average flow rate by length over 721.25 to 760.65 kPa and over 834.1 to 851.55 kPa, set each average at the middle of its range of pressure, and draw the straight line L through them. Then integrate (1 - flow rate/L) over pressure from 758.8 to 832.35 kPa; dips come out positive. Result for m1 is 7.31 kPa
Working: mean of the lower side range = 135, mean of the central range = 113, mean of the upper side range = 119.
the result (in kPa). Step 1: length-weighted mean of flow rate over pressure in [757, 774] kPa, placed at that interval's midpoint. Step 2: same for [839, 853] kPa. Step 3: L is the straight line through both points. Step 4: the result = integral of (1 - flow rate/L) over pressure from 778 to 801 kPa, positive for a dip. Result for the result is -4.3 kPa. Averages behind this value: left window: 90.8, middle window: 118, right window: 119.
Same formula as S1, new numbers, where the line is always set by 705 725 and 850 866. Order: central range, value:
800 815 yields -1.2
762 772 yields 1.8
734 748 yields -4.8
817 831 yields -0.9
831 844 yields -0.2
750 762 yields 1.0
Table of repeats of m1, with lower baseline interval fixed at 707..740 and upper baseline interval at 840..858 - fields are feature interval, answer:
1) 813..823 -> -0.2 kPa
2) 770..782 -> 1.8 kPa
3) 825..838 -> 0.4 kPa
